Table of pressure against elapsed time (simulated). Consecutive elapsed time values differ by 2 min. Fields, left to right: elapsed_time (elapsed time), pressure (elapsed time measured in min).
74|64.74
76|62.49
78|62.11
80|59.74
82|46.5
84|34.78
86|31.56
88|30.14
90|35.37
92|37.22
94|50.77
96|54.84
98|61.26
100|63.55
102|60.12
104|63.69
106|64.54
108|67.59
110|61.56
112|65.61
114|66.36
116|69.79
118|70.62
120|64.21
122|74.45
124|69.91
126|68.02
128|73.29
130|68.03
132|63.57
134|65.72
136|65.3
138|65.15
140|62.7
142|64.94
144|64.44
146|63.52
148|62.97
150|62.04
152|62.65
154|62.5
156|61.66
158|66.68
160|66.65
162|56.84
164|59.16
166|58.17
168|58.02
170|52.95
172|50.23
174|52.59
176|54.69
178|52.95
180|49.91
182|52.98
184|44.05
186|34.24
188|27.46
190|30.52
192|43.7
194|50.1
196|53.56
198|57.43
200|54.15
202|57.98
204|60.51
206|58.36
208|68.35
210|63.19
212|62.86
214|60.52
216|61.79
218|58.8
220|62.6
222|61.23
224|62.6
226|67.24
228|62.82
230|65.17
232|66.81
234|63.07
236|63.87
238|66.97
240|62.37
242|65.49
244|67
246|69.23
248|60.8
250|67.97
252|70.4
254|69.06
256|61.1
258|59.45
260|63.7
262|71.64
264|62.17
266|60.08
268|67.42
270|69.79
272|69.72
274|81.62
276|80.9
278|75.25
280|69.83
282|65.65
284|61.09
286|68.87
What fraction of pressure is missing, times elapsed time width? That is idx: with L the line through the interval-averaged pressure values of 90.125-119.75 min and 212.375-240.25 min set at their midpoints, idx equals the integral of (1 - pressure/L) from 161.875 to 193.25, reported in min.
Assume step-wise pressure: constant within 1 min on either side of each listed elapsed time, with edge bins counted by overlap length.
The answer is 6.9 min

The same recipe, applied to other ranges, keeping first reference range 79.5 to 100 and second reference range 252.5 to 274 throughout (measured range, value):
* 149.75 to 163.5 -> -2.48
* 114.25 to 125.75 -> -4.96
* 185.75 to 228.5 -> 2.72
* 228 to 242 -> -0.41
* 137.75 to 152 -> -3.29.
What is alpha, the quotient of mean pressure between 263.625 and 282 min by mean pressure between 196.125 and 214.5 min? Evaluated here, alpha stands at 1.2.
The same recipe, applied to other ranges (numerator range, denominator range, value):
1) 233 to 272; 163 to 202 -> 1.32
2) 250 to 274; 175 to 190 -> 1.51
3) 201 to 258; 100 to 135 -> 0.95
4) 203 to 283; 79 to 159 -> 1.09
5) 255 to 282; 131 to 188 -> 1.18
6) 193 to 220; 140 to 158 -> 0.94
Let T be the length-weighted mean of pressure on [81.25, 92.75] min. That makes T 35.7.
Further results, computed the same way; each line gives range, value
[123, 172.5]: 63.1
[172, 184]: 51.7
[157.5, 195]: 50.4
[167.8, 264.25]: 58.4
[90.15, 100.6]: 51.7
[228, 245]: 65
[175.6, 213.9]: 51.6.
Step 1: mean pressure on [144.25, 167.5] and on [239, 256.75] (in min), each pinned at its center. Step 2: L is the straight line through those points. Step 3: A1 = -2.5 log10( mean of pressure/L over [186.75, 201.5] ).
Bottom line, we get 0.37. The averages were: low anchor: 62.1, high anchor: 66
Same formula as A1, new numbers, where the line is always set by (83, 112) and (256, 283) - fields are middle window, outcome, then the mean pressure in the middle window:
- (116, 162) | -0.180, 65.8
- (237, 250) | 0.011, 65.5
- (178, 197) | 0.361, 43.5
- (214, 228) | 0.029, 62.3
